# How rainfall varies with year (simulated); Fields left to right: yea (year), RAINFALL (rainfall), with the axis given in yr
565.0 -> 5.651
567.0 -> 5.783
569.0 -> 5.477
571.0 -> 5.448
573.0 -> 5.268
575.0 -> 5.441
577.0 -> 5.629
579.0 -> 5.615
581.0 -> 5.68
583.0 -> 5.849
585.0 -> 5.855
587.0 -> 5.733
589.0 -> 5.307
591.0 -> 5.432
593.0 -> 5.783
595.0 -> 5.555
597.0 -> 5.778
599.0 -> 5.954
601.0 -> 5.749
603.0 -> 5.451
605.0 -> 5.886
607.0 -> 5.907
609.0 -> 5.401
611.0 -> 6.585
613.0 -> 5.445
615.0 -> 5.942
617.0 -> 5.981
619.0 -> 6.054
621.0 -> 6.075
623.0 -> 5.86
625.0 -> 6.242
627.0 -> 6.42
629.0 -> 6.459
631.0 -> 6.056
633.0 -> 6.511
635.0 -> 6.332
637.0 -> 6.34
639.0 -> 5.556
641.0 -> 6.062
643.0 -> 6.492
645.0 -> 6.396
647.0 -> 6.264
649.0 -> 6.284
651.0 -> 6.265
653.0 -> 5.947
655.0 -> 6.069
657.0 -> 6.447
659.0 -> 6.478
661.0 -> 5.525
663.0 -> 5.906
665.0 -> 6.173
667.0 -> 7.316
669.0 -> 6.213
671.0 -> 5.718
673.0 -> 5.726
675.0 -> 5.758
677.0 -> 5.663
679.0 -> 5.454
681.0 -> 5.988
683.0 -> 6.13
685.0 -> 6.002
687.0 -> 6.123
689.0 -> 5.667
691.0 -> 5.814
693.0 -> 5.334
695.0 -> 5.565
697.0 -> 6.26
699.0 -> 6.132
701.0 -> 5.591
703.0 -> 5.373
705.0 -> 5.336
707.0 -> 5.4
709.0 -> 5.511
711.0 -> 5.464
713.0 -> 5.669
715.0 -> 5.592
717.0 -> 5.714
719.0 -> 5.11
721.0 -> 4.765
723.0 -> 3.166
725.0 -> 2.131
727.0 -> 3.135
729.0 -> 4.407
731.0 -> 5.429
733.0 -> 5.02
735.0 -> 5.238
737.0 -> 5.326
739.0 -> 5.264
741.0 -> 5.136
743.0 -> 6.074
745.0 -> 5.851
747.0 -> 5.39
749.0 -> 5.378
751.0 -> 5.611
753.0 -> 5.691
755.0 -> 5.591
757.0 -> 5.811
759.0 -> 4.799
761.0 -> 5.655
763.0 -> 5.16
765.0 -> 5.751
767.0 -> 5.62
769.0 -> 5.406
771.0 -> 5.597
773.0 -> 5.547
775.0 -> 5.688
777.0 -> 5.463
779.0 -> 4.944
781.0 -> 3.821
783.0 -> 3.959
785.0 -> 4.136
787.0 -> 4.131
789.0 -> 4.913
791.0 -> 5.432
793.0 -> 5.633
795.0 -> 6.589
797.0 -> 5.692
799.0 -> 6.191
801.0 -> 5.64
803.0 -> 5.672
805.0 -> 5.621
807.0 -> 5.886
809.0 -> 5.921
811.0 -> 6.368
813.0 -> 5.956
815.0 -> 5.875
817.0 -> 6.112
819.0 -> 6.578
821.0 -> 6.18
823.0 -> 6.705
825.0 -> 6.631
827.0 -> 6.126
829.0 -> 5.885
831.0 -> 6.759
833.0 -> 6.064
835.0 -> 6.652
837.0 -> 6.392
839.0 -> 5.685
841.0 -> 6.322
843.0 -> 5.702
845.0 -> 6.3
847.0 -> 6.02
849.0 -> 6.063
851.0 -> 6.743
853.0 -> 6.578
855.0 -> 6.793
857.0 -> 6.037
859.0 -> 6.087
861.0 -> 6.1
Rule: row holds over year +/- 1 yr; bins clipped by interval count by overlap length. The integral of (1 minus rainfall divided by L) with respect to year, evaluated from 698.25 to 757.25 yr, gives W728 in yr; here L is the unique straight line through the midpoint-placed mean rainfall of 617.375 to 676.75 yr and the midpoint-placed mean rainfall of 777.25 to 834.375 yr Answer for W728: 7.6 yr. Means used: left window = 6.16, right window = 5.7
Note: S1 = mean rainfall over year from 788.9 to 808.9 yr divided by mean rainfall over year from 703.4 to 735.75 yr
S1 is 1.2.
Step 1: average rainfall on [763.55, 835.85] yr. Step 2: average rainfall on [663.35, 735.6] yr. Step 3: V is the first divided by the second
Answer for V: 1.0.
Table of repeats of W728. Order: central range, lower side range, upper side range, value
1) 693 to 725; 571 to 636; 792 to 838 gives 3.8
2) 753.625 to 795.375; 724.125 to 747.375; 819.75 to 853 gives 1.5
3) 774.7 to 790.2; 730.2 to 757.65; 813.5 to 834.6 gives 3.4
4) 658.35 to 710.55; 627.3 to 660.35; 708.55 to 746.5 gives -2.2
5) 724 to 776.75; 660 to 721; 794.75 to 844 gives 6.3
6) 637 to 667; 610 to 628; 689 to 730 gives -2.5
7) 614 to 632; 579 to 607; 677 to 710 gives -1.3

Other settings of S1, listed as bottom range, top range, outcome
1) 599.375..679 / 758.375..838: 0.94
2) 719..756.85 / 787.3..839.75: 1.22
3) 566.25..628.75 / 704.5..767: 0.89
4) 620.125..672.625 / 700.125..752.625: 0.82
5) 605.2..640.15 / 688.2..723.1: 0.90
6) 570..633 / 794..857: 1.06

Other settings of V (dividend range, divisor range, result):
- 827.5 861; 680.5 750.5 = 1.18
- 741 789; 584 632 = 0.89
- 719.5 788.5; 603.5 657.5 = 0.82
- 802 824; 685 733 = 1.17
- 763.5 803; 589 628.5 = 0.90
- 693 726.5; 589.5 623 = 0.89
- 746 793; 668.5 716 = 0.91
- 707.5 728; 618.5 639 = 0.75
